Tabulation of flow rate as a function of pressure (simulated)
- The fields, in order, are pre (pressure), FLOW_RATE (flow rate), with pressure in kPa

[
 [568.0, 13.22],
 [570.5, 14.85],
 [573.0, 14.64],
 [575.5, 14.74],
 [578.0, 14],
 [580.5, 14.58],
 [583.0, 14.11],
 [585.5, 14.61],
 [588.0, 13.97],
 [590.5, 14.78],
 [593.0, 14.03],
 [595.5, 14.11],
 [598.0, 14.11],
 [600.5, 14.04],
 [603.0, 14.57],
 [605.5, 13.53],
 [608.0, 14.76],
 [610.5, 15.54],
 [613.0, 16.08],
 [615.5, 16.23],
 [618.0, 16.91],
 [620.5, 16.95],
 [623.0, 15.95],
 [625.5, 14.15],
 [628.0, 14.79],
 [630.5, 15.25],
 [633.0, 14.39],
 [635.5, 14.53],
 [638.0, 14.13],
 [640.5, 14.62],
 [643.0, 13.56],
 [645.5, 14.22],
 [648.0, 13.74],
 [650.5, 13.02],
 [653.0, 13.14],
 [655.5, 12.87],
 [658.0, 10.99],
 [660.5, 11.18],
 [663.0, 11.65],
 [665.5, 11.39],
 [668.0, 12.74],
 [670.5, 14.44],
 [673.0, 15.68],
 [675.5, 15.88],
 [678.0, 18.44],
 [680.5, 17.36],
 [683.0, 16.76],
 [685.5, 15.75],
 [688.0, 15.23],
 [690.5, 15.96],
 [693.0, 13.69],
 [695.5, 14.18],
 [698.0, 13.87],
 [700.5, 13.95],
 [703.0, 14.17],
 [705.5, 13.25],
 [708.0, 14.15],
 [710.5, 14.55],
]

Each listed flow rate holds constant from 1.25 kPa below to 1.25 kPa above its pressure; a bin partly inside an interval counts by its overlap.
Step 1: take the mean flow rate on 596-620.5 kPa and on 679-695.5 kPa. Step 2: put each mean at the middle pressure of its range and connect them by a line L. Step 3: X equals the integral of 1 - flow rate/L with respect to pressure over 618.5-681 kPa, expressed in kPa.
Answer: 5.04 kPa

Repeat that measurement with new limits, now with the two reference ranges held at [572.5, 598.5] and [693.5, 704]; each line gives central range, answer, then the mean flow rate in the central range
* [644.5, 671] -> 2.9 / 12.6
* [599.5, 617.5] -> -1.0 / 15.1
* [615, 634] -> -1.8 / 15.6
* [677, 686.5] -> -2.0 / 17.1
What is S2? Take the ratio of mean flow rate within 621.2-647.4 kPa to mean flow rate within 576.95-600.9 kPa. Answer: 1.02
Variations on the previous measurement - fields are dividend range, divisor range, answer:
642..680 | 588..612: 0.95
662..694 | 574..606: 1.05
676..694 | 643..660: 1.25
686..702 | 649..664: 1.19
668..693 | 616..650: 1.07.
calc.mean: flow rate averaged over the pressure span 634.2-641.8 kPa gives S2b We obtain 14.4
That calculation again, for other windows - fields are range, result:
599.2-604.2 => 14.3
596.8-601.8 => 14.1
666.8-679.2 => 15.4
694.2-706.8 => 13.9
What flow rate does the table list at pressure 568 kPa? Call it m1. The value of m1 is 13.22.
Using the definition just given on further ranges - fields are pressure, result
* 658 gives 10.99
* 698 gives 13.87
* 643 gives 13.56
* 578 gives 14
